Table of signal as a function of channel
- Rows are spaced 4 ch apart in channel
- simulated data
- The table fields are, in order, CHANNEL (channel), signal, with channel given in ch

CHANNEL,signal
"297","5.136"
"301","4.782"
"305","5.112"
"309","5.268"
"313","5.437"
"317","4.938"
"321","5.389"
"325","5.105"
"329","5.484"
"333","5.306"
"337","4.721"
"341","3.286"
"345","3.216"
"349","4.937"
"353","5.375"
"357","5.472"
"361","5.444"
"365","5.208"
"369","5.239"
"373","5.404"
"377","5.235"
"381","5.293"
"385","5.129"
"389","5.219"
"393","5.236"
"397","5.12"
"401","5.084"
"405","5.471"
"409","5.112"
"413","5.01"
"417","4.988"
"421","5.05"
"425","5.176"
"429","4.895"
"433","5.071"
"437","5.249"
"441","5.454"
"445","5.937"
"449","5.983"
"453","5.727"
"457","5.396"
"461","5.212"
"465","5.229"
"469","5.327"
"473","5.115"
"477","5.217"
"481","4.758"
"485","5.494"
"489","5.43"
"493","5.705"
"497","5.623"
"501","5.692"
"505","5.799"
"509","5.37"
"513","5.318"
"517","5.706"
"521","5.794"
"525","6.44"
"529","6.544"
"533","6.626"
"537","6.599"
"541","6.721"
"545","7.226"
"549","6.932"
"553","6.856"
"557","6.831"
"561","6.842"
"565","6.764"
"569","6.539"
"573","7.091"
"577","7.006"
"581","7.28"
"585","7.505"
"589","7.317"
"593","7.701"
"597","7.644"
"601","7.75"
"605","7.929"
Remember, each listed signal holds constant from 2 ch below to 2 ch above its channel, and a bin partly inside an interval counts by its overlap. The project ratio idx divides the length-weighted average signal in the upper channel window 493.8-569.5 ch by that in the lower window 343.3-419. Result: 1.2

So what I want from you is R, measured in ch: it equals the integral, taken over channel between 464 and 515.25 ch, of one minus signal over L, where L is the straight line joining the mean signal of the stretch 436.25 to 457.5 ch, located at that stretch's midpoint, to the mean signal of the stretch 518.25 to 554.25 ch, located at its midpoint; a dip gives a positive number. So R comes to 6.0 ch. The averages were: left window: 5.66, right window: 6.61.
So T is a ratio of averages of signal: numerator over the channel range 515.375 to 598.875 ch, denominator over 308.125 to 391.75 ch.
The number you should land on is 1.36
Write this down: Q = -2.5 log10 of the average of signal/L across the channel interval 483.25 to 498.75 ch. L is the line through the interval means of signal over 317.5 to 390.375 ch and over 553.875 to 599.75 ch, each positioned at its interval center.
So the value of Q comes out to 0.139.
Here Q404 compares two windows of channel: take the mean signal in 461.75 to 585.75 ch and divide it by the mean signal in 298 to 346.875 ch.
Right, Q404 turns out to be 1.27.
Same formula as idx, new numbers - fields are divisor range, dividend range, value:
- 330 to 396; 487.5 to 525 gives 1.13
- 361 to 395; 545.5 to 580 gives 1.31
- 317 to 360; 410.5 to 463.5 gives 1.10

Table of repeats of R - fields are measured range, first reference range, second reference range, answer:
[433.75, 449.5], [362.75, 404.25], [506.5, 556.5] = 0.3 ch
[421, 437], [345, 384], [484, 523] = 0.9 ch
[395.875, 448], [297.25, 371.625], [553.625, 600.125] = 5.0 ch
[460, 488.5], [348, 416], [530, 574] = 4.1 ch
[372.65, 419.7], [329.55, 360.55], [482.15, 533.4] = -1.4 ch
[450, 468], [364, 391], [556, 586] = 1.7 ch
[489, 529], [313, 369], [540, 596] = 4.7 ch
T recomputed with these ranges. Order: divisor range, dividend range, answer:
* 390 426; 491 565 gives 1.22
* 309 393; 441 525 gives 1.09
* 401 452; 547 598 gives 1.34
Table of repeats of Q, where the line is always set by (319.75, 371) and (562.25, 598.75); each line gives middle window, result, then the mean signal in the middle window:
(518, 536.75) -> 0.06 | 6.34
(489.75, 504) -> 0.13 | 5.66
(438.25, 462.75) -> 0.06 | 5.61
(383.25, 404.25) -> 0.05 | 5.18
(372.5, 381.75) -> -0.01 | 5.3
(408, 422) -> 0.12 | 5.03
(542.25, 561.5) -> 0.00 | 6.94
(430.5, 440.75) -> 0.12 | 5.2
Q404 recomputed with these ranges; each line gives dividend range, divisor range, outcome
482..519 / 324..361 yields 1.16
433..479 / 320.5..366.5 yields 1.11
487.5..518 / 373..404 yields 1.07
